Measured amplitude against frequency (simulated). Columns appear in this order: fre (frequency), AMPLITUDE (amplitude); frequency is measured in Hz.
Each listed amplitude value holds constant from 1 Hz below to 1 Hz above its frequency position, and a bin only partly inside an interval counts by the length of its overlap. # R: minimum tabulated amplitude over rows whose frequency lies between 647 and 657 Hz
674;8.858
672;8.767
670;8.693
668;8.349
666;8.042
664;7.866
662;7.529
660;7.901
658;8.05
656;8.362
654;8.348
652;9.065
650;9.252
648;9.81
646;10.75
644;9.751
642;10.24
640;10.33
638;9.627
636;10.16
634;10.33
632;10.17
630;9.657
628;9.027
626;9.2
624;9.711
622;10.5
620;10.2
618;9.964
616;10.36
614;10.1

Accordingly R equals 8.348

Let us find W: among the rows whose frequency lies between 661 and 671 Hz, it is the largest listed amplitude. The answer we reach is 8.693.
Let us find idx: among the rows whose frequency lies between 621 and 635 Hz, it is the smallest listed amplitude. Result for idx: 9.027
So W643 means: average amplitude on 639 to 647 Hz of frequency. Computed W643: 10.3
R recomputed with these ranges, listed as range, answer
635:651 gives 9.252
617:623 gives 9.964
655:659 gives 8.05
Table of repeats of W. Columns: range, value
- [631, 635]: 10.33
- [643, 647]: 10.75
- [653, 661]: 8.362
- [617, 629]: 10.5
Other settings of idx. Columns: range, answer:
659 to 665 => 7.529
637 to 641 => 9.627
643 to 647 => 9.751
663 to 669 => 7.866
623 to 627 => 9.2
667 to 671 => 8.349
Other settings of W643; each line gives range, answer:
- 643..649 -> 10.1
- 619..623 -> 10.3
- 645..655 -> 9.45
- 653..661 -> 8.17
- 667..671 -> 8.52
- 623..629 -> 9.31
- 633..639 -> 10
